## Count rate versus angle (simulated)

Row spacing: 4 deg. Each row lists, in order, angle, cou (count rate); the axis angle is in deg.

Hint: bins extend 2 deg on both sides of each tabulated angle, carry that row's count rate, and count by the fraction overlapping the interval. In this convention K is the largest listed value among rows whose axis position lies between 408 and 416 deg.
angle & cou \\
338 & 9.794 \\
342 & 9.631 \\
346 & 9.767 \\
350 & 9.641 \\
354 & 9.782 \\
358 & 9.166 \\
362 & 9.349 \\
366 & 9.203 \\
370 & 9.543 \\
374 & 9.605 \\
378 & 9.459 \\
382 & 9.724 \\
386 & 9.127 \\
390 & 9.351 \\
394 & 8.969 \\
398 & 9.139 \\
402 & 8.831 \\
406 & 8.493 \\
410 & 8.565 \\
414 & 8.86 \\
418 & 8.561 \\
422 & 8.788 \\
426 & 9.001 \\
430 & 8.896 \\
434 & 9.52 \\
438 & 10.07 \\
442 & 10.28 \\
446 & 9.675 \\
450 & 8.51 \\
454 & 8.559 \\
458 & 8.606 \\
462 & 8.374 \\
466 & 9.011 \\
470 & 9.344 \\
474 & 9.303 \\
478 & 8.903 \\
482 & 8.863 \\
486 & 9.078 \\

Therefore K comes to 8.86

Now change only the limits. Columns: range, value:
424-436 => 9.52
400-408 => 8.831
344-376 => 9.782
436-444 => 10.28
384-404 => 9.351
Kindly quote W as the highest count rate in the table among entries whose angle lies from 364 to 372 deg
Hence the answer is 9.543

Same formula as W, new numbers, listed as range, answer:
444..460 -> 9.675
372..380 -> 9.605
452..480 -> 9.344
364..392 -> 9.724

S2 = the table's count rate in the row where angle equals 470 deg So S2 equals 9.344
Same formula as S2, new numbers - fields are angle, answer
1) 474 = 9.303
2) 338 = 9.794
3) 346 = 9.767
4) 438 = 10.07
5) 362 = 9.349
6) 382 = 9.724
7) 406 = 8.493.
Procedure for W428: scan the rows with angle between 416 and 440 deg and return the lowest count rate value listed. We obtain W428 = 8.561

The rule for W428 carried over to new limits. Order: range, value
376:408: 8.493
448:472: 8.374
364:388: 9.127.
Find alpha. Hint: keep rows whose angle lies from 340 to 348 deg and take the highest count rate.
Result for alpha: 9.767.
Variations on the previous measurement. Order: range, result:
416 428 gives 9.001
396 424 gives 9.139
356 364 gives 9.349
